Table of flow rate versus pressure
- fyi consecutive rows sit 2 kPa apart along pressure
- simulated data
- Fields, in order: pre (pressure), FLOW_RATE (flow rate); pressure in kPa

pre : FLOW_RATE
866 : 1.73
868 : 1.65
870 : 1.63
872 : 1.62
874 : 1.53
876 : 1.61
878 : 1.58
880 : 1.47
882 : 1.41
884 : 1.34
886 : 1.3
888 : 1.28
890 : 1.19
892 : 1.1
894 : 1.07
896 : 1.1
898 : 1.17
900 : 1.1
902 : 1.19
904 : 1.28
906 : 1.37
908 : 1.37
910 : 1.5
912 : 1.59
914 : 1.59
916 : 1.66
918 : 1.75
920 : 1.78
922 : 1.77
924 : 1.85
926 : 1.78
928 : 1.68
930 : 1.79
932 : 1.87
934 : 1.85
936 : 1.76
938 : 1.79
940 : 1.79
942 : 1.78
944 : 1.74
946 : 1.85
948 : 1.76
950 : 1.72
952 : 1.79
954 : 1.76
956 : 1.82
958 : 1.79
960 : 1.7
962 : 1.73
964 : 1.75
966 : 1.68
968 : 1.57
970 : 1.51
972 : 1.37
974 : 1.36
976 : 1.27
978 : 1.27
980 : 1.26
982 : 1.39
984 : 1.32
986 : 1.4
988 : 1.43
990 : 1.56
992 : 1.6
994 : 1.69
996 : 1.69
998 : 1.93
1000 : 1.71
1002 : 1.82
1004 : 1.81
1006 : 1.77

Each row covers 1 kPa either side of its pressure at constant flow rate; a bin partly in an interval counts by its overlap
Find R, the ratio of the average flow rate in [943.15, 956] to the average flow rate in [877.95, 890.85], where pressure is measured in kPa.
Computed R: 1.3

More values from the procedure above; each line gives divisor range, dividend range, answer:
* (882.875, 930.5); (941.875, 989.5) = 1.10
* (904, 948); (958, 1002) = 0.91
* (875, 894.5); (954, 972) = 1.25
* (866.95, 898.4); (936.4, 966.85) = 1.28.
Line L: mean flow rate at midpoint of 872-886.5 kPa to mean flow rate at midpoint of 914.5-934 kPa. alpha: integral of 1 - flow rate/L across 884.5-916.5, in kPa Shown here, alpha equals 6.3 kPa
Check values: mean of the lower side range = 1.48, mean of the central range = 1.3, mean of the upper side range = 1.77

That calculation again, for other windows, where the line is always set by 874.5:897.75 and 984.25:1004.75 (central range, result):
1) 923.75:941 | -3.98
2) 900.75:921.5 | -1.73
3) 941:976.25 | -3.14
